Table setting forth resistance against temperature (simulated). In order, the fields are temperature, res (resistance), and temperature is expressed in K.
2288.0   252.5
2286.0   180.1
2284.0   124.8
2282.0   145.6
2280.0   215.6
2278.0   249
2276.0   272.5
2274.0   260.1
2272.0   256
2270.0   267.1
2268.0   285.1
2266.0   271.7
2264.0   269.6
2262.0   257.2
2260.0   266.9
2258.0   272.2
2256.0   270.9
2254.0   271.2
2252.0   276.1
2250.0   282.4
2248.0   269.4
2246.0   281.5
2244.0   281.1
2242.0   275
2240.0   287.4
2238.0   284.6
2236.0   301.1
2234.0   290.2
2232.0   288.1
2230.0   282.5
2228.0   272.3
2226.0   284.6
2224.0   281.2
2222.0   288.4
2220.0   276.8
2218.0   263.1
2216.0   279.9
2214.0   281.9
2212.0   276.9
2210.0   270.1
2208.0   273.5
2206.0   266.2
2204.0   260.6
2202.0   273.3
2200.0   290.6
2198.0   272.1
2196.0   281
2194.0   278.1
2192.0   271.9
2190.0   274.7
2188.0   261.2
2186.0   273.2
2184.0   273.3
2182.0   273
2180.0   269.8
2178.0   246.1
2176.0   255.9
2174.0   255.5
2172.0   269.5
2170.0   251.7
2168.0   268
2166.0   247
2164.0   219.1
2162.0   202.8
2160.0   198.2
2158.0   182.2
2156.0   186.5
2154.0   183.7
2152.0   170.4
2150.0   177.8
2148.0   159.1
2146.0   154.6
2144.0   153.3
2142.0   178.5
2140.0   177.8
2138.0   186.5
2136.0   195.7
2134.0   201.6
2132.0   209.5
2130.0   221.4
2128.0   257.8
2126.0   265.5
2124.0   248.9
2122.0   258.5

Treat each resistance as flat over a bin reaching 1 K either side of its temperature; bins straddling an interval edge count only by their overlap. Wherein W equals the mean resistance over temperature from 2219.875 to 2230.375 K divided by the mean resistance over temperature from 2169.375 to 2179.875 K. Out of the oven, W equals 1.09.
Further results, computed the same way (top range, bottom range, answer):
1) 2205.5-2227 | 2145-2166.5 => 1.47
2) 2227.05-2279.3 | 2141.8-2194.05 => 1.21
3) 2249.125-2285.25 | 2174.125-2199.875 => 0.93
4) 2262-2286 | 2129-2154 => 1.30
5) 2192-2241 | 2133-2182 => 1.33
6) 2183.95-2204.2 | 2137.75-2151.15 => 1.62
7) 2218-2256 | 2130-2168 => 1.47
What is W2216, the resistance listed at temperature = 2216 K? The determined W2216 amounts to 279.9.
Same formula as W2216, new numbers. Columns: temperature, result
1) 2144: 153.3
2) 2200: 290.6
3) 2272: 256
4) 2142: 178.5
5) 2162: 202.8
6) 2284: 124.8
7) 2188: 261.2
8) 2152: 170.4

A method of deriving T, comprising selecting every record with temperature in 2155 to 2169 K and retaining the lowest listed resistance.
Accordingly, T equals 182.2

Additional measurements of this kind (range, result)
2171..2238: 246.1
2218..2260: 263.1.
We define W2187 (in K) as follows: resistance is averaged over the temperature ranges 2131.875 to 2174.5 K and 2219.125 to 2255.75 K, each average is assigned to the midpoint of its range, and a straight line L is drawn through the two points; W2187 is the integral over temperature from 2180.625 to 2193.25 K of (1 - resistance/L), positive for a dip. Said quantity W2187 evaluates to -2.1 K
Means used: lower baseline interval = 201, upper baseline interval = 282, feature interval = 271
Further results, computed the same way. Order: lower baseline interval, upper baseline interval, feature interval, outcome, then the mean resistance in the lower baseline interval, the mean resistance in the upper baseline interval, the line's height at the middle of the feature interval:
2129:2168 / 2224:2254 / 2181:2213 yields -4.43 K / 192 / 282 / 240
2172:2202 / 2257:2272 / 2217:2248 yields -1.46 K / 270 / 269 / 269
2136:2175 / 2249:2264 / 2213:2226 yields -1.79 K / 201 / 271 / 245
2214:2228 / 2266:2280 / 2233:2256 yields -0.86 K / 279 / 262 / 271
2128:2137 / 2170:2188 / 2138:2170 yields 6.04 K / 213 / 264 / 236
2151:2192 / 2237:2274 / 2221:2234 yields -1.07 K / 239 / 273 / 262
